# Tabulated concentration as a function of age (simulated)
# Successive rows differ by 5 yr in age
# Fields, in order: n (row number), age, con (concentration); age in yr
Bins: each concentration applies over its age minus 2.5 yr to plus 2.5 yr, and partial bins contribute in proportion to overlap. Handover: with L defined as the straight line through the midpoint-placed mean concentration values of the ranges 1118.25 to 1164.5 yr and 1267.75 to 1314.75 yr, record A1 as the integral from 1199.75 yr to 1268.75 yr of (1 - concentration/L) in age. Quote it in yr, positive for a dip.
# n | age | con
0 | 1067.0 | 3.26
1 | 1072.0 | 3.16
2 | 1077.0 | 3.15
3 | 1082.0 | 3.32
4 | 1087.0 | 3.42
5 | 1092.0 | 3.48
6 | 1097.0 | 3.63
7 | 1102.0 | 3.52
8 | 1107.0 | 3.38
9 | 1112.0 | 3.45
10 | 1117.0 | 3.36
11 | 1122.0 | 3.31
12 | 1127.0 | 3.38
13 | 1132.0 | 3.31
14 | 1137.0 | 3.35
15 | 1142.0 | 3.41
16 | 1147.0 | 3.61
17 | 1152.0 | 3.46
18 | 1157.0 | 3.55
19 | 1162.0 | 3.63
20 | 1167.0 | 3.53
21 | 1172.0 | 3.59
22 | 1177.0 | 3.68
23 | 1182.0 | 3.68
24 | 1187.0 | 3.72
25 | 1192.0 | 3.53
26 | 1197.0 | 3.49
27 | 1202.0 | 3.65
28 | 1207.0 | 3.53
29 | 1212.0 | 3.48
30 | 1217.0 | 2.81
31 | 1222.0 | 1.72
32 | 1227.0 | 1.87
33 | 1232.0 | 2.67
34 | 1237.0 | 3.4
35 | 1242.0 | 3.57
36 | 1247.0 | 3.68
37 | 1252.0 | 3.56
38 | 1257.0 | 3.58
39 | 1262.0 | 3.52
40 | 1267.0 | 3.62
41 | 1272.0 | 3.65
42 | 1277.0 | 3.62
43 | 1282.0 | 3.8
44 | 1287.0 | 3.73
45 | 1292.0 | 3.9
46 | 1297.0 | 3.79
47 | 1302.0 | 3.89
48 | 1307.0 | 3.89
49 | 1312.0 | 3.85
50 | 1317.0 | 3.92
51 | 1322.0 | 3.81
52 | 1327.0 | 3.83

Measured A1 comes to 8.94 yr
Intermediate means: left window 3.44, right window 3.79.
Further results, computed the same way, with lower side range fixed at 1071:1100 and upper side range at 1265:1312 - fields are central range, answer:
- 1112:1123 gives 0.2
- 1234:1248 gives 0.7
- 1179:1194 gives -0.3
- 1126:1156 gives 0.5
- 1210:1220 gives 1.6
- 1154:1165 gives -0.2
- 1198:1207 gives 0.0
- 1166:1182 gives -0.3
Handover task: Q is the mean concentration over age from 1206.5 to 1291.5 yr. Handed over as 3.29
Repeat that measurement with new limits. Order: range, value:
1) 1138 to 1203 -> 3.57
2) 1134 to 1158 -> 3.47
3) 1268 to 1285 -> 3.69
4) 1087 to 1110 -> 3.49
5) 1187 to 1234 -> 3.02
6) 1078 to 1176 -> 3.46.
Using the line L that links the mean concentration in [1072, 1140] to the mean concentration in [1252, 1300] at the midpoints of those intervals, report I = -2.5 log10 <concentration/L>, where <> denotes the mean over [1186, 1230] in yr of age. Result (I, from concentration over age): 0.163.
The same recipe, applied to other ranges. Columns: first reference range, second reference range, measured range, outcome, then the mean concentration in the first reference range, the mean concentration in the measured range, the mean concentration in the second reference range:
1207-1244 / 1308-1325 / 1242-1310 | -0.10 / 2.83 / 3.71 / 3.86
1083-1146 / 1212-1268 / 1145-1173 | -0.08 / 3.42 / 3.56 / 3.09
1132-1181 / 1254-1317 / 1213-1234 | 0.48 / 3.53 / 2.34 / 3.74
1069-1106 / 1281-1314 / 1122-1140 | 0.04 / 3.38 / 3.34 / 3.84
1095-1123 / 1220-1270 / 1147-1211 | -0.09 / 3.45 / 3.59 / 3.14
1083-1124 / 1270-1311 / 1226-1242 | 0.27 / 3.44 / 2.86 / 3.79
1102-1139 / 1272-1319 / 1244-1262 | 0.03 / 3.37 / 3.59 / 3.81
